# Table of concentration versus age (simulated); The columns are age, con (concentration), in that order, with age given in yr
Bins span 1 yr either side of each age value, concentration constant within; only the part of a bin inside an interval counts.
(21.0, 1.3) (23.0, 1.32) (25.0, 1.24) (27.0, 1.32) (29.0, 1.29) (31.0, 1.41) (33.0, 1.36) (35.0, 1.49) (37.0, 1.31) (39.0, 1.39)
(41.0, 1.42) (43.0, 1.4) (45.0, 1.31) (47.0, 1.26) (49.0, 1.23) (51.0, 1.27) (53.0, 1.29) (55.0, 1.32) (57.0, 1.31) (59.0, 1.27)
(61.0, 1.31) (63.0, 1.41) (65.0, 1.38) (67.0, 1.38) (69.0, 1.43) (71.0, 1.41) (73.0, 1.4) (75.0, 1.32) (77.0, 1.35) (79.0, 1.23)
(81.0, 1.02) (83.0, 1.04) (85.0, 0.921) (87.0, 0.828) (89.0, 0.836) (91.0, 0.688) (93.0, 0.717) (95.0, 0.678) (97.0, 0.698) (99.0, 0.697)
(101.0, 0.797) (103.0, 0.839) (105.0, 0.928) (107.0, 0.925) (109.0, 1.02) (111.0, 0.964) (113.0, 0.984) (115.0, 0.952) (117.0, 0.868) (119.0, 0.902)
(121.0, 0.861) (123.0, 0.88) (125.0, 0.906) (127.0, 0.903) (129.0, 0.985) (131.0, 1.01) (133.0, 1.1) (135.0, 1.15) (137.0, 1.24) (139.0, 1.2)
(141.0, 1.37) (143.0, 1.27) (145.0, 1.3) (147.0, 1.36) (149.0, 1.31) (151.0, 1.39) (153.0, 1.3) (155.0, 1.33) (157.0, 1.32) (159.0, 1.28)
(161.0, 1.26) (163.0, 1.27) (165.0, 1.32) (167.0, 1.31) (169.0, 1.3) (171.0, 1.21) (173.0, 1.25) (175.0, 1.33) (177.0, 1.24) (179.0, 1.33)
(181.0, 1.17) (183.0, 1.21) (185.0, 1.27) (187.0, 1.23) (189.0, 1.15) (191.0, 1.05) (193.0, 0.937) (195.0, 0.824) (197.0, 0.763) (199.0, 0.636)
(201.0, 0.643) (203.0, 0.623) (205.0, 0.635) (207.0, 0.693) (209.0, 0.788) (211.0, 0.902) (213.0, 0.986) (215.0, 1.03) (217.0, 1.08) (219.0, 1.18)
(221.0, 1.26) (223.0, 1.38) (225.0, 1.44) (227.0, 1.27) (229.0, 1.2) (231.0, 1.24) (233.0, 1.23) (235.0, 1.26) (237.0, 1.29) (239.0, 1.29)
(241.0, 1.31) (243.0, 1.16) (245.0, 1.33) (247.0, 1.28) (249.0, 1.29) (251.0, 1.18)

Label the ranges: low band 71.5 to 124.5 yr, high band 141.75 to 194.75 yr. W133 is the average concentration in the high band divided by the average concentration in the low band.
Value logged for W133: 1.3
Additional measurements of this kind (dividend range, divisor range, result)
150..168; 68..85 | 1.04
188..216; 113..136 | 0.87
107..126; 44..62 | 0.72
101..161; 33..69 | 0.82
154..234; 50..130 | 1.06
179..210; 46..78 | 0.69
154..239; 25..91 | 0.89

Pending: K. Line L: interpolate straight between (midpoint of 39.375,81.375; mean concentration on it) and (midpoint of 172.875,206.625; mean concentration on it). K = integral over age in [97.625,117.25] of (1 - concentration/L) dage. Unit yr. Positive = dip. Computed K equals 5.1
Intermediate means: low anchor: 1.33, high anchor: 1.01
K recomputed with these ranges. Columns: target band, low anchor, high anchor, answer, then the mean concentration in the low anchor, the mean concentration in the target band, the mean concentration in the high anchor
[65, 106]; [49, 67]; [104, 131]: 4.8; 1.32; 1.02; 0.932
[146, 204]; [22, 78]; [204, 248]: 2.3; 1.34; 1.16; 1.15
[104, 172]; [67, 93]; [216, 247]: 2.2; 1.12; 1.14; 1.26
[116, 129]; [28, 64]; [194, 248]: 3.4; 1.34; 0.894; 1.06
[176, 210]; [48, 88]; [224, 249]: 8.5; 1.26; 0.952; 1.28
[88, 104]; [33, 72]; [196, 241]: 6.6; 1.35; 0.744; 1.04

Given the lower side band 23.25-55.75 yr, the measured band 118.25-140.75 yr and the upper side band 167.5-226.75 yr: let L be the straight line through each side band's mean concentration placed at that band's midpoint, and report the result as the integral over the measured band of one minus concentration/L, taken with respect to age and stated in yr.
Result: 2.8 yr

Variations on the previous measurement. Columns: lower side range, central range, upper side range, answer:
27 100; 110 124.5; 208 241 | 3.4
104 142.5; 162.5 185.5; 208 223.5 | -5.0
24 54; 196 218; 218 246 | 8.3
